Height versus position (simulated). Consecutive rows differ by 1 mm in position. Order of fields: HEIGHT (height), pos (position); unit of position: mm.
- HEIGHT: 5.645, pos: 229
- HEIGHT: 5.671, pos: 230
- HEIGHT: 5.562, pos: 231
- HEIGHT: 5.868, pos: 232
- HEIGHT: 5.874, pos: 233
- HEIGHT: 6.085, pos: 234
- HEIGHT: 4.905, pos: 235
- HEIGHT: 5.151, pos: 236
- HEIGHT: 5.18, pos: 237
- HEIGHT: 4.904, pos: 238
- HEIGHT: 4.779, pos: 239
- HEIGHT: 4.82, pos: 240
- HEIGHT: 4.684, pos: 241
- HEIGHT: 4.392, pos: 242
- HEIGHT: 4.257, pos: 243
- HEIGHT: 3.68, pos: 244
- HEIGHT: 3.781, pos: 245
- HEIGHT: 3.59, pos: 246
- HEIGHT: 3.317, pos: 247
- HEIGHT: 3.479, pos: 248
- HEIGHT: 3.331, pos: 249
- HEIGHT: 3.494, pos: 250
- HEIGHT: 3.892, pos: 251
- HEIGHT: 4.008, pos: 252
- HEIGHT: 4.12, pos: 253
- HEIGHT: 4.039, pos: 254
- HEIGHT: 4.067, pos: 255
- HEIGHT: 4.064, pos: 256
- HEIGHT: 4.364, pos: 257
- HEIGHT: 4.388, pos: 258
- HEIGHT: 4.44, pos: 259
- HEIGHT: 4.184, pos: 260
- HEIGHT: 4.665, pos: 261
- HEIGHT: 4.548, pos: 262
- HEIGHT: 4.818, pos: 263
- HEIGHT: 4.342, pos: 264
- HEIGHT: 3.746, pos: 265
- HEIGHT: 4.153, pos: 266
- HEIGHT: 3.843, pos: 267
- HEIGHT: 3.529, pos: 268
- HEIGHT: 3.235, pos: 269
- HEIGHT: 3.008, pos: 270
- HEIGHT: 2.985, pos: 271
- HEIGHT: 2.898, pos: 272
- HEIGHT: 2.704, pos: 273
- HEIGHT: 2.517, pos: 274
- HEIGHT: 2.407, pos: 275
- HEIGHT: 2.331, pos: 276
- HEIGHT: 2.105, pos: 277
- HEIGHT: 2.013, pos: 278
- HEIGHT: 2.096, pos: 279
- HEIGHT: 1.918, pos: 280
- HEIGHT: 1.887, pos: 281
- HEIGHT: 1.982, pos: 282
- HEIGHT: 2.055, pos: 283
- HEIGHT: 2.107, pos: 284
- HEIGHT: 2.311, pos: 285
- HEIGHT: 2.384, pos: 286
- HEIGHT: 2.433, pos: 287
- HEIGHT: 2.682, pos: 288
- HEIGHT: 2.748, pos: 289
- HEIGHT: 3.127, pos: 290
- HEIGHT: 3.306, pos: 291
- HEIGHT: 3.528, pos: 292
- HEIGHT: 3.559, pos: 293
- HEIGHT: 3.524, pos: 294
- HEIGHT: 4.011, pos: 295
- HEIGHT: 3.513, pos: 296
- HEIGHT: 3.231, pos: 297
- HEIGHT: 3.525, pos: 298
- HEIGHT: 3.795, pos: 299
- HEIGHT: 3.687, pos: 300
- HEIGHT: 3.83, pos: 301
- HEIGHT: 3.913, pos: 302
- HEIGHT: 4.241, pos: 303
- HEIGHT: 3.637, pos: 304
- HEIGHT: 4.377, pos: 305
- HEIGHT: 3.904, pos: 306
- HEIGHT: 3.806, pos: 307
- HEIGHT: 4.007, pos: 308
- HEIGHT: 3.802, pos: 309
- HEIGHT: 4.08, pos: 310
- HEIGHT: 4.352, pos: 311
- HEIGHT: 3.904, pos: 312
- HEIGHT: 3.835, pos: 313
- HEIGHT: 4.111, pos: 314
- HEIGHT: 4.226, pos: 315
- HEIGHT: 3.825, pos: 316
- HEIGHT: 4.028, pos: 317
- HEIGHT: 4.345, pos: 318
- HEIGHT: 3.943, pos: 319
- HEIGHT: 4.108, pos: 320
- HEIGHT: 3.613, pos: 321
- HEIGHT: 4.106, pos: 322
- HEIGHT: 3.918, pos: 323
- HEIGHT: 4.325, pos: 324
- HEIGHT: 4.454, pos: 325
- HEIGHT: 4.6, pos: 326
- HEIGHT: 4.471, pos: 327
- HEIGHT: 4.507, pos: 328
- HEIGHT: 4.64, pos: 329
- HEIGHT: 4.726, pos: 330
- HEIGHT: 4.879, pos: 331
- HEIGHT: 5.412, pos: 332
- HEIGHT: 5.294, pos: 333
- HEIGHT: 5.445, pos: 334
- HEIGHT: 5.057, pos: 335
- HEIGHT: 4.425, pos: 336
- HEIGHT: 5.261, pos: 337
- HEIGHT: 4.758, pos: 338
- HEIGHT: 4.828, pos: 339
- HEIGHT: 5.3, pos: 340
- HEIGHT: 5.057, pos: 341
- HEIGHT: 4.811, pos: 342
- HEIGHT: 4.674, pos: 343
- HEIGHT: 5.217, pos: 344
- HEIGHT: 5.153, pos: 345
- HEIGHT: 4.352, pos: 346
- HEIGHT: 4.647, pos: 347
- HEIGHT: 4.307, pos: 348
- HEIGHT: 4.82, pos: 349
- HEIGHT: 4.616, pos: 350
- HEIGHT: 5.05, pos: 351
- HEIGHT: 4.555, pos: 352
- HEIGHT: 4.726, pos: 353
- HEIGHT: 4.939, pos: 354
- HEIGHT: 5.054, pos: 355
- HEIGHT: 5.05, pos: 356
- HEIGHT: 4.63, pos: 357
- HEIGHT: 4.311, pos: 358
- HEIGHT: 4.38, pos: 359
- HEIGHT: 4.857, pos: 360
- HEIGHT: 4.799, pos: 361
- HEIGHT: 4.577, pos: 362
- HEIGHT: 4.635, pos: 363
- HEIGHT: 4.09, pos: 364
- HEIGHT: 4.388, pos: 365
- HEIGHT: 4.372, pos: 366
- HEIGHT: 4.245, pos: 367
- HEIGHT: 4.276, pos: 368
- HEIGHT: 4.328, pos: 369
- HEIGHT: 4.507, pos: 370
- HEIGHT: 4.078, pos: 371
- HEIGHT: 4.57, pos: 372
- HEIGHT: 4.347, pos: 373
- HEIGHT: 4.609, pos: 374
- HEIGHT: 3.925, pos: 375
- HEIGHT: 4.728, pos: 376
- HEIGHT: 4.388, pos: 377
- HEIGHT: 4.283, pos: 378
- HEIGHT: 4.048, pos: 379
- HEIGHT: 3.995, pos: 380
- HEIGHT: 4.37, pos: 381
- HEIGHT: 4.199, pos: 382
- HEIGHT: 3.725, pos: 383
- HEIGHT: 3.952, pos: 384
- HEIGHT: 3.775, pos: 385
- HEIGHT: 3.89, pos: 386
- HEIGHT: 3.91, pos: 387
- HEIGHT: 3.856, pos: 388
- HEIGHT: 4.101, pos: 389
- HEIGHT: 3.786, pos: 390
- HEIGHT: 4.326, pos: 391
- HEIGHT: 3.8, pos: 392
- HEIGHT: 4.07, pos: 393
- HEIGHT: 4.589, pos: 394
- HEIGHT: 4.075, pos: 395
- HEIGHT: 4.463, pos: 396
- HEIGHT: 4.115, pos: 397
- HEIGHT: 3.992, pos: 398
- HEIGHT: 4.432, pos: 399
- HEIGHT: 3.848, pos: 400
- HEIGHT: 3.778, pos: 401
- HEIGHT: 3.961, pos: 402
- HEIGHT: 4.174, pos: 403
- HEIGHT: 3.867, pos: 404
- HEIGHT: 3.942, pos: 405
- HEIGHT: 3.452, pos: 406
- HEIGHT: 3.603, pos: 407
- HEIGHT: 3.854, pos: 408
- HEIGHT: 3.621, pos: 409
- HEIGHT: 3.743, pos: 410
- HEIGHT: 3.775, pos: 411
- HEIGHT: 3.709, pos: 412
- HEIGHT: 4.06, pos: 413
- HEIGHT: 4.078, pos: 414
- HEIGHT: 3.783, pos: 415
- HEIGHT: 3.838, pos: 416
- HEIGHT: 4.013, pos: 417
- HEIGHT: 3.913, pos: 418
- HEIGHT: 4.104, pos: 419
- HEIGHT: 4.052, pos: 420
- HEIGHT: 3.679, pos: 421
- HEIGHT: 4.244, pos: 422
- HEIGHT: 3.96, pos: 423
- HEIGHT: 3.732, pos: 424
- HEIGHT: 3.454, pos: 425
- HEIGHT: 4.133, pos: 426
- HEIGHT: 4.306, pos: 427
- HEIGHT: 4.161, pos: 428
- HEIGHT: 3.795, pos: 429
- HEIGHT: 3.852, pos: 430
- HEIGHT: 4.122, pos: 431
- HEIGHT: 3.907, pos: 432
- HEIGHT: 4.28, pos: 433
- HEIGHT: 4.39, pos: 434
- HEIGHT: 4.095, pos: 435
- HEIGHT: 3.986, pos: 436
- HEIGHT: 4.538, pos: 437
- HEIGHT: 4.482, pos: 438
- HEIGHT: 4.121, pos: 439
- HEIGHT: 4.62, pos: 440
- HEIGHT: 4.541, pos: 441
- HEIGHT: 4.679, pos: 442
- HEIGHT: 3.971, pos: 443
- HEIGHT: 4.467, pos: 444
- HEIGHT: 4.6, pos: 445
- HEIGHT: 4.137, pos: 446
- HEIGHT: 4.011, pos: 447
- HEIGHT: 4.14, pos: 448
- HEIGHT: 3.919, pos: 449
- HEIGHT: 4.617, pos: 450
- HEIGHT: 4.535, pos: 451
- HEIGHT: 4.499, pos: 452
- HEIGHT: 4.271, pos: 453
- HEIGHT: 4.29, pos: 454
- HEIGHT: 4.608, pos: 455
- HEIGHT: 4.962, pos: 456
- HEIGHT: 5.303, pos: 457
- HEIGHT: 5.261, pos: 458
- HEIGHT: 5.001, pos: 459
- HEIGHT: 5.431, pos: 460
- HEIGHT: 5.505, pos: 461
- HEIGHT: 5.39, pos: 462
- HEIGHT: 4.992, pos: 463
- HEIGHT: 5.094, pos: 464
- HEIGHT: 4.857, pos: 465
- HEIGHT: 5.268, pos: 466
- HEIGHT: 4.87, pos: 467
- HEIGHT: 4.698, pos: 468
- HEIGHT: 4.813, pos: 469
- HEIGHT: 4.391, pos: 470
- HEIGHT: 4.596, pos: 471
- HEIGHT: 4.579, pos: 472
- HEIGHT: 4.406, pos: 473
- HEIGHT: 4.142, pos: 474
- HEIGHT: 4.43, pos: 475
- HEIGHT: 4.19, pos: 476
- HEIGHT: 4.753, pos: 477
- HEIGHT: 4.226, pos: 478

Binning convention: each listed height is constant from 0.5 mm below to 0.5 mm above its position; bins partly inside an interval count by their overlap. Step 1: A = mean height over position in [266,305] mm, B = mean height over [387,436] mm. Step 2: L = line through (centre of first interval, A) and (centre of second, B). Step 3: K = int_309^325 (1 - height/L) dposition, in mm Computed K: -4.0 mm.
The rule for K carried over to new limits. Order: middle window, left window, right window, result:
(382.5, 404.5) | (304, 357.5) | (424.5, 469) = 2.4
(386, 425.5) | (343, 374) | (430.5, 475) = 5.6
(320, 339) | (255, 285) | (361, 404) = -4.7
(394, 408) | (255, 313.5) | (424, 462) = 0.5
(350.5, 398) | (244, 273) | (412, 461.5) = -2.3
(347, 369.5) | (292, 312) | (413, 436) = -4.0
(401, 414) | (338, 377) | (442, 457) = 2.0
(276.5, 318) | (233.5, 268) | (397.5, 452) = 8.8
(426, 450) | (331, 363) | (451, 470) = 3.3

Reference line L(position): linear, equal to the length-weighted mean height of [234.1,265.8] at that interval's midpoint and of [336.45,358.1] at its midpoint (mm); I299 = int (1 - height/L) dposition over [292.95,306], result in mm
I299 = 2.2 mm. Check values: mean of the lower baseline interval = 4.26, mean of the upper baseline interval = 4.83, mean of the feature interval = 3.77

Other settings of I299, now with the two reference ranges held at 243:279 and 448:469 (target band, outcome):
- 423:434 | 1.57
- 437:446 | 0.60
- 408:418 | 1.56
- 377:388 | 0.86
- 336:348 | -2.23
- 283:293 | 2.72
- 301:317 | -0.41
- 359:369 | -0.50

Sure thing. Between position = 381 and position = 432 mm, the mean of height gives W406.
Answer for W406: 3.96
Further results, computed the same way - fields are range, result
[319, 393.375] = 4.49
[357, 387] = 4.3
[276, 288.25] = 2.16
